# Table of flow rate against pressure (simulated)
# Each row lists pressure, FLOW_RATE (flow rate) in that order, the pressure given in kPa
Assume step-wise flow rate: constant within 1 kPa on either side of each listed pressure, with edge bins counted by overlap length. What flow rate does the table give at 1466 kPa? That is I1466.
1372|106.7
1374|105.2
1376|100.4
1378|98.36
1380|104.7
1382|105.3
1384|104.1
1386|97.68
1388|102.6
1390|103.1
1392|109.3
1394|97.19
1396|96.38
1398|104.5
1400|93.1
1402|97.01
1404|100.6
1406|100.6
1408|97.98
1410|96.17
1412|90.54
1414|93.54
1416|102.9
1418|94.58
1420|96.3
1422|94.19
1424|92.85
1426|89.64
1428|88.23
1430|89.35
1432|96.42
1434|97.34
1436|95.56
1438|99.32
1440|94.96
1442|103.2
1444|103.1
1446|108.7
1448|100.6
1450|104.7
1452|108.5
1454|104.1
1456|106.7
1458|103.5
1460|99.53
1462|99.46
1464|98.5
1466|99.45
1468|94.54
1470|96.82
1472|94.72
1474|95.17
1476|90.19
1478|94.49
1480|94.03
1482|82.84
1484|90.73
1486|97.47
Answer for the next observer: 99.45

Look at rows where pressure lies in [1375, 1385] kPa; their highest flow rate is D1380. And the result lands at 105.3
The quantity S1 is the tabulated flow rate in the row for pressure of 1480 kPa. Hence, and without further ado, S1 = 94.03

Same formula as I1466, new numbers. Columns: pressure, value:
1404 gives 100.6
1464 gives 98.5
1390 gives 103.1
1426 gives 89.64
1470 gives 96.82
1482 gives 82.84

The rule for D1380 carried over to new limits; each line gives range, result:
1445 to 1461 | 108.7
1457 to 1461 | 103.5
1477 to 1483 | 94.49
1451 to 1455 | 108.5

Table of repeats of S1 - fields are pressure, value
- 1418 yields 94.58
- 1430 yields 89.35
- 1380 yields 104.7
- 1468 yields 94.54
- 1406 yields 100.6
